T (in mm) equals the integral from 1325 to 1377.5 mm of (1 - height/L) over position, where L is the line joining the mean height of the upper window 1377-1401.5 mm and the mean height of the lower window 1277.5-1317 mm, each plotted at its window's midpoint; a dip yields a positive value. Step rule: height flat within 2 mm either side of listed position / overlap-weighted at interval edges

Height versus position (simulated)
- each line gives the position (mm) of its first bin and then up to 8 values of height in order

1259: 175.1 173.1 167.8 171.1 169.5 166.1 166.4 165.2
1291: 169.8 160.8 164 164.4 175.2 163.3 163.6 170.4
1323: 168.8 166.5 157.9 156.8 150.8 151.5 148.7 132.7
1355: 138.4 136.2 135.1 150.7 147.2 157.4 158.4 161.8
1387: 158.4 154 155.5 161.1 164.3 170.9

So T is 4.20 mm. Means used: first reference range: 166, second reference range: 158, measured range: 149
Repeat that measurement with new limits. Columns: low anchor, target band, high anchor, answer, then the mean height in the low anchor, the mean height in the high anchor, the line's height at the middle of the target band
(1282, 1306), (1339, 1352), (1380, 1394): 1.22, 165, 158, 161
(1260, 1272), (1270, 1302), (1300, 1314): 0.51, 171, 167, 169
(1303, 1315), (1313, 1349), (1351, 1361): -1.53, 168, 136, 153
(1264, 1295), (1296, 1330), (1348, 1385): -1.51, 168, 146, 160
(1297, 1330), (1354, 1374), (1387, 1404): 2.36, 167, 158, 162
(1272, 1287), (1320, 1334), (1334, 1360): -1.18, 167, 145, 152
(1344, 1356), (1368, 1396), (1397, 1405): -0.24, 141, 163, 155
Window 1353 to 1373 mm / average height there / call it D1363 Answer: 142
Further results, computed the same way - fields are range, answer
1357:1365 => 136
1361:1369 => 143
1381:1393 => 158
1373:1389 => 159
